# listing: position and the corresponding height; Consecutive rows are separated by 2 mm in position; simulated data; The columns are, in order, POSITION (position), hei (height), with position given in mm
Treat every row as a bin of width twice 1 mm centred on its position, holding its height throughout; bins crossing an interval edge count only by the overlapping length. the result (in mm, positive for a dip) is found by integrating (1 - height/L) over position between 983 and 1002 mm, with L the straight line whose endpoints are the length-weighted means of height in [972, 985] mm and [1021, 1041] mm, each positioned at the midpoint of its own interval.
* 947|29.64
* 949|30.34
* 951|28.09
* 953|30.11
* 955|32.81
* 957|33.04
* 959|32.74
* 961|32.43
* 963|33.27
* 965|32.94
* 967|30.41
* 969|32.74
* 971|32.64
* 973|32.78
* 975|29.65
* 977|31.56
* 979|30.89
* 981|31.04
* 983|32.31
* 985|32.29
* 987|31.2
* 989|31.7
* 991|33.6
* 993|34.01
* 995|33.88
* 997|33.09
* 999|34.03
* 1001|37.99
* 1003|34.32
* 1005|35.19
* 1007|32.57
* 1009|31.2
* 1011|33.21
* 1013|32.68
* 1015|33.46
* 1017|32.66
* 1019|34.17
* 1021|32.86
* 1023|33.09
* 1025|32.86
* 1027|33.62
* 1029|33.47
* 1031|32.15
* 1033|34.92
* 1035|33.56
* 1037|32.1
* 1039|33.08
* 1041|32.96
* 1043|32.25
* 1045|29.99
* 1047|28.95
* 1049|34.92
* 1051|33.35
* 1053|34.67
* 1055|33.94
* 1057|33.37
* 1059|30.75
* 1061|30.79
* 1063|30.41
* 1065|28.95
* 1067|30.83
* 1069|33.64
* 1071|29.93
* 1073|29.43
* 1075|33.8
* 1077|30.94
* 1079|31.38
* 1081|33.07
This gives -0.9 mm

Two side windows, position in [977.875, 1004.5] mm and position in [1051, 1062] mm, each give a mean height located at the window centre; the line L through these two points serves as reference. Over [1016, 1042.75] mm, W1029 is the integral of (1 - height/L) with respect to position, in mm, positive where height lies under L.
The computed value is -0.2 mm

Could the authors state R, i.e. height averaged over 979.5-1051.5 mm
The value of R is 33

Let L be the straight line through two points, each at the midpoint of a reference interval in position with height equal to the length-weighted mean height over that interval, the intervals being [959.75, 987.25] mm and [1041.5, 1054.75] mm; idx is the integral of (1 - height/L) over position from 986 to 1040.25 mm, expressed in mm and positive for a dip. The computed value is -2.0 mm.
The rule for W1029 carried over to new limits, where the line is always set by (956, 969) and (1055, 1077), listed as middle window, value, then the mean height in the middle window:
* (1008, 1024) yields -0.52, 32.9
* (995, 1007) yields -0.97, 34.6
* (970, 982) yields 0.34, 31.4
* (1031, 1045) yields -0.54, 32.8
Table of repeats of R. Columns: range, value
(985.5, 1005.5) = 33.8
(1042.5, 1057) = 32.6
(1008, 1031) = 33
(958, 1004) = 32.7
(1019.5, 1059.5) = 32.9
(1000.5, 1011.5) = 33.9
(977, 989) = 31.6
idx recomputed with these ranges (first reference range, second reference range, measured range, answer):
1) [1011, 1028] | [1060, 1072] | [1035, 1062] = -0.7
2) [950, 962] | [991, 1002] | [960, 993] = 1.0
